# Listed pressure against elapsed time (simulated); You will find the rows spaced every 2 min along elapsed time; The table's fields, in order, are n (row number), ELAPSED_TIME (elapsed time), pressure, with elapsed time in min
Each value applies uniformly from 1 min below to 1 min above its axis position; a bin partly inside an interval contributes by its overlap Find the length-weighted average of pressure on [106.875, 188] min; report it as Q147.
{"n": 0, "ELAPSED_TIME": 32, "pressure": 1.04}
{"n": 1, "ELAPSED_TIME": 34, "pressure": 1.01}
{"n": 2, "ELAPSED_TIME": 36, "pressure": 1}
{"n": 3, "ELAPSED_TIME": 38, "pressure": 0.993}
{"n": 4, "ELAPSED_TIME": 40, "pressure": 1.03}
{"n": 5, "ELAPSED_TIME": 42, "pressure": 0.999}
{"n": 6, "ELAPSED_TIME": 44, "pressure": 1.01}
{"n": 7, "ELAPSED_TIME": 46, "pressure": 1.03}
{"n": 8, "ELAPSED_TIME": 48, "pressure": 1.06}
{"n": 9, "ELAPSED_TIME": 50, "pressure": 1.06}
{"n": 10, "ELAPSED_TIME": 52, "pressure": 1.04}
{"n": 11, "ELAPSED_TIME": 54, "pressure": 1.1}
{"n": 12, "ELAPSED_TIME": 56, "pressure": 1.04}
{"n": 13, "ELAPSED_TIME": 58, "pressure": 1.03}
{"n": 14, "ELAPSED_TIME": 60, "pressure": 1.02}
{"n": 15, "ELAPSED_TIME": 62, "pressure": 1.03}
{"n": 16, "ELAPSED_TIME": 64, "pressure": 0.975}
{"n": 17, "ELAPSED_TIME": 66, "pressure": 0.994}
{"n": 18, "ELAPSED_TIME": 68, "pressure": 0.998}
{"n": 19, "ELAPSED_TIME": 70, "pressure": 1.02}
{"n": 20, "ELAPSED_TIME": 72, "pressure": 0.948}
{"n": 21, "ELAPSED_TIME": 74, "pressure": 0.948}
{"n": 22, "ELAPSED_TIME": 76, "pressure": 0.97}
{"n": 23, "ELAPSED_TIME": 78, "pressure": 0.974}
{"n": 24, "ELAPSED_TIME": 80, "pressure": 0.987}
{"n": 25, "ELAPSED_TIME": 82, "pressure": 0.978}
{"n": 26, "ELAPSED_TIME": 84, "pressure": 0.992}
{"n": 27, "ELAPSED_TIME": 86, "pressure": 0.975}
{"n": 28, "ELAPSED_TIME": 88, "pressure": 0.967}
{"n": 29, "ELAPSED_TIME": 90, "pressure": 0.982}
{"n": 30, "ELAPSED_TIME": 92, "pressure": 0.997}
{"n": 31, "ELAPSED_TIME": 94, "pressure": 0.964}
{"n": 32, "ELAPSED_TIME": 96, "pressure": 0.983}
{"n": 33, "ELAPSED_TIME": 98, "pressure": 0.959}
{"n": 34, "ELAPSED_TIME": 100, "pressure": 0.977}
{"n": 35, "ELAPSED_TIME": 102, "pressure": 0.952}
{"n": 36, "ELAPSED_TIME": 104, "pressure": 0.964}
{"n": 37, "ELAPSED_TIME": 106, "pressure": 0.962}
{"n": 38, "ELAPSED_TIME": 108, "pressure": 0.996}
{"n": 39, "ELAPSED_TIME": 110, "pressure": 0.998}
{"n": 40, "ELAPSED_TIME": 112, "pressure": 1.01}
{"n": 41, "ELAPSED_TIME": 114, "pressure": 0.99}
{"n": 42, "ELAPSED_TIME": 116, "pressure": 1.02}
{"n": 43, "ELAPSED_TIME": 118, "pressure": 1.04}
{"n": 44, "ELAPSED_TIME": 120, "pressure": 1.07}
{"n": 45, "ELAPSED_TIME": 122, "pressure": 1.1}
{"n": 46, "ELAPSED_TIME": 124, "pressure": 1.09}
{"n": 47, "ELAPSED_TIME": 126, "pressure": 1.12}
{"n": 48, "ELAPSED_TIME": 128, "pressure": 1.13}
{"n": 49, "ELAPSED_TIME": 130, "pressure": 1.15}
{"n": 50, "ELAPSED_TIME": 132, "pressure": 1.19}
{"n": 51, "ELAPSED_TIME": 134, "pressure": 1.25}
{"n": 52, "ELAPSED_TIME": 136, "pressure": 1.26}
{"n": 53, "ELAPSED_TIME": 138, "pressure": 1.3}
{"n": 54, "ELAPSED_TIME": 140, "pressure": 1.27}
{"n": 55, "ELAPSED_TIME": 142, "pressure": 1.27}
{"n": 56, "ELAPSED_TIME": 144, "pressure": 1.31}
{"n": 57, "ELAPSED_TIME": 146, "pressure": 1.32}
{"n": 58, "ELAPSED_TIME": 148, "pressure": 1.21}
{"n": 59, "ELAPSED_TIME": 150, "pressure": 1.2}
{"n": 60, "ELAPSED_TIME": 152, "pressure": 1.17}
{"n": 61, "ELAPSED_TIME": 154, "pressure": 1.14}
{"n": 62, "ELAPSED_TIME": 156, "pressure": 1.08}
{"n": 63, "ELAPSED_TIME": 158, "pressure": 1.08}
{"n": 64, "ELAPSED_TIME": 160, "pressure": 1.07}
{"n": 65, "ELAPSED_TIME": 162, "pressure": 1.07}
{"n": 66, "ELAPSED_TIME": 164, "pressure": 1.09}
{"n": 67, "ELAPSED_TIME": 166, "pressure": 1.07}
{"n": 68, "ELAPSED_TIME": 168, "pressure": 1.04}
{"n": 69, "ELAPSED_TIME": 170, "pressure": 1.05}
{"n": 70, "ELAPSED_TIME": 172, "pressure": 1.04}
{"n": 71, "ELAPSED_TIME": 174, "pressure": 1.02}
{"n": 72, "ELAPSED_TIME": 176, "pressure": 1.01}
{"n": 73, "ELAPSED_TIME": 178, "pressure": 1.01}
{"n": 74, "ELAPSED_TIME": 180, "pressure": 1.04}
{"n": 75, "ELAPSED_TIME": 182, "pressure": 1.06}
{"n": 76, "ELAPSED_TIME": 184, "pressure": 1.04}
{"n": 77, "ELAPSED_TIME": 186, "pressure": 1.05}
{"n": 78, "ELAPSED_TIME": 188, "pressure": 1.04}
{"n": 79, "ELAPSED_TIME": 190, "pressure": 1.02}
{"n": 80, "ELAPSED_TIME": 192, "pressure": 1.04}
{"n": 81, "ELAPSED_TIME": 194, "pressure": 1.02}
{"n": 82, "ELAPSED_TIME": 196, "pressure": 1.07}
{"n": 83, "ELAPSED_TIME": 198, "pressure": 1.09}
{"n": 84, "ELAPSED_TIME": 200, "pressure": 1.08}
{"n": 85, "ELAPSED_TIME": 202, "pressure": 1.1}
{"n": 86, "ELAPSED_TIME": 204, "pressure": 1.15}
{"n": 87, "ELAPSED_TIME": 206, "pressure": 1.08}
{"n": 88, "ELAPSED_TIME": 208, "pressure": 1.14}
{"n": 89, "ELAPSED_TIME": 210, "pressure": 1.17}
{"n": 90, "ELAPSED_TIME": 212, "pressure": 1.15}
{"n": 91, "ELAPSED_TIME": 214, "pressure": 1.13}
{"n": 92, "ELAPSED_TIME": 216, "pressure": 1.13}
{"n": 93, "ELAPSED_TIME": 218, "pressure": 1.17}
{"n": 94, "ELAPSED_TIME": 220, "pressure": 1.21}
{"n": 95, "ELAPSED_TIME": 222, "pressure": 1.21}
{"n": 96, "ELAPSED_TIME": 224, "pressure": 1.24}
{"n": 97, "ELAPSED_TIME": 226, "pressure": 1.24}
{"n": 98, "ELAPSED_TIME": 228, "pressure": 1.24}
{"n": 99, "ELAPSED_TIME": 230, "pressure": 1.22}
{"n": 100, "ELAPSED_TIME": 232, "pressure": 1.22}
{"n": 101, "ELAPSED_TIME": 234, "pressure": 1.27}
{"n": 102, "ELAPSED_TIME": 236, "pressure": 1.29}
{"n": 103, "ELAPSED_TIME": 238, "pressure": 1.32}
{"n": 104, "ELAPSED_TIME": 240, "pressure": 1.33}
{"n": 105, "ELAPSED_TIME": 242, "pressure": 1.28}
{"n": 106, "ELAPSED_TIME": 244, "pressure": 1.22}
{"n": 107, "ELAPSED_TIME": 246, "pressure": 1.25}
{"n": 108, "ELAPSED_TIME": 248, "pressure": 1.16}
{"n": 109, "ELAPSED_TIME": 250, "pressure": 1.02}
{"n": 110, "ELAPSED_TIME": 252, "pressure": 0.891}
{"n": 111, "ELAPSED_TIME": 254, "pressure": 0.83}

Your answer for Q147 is 1.11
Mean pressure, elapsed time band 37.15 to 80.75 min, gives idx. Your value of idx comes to 1.01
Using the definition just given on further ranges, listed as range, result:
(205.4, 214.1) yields 1.14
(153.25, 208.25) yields 1.06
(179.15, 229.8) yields 1.12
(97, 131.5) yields 1.03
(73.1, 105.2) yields 0.973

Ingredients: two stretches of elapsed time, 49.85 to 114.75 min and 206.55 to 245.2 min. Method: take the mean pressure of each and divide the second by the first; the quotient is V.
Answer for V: 1.23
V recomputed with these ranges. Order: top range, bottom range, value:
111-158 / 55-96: 1.17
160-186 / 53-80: 1.04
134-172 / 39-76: 1.15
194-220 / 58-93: 1.14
